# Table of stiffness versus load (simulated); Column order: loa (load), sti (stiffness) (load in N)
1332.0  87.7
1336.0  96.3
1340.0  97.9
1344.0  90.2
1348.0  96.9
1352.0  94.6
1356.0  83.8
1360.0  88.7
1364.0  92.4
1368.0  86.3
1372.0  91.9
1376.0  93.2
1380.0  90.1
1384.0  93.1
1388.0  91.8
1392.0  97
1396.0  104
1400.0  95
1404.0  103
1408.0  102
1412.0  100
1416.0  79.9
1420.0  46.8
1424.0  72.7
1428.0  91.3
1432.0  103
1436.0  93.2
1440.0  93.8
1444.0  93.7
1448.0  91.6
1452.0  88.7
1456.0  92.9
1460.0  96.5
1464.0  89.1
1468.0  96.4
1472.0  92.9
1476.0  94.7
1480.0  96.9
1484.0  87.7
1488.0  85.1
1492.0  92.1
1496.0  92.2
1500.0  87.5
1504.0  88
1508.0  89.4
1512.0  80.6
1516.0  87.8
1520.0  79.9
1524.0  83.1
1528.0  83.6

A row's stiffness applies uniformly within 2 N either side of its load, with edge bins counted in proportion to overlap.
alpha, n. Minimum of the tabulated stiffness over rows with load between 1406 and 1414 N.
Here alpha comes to 100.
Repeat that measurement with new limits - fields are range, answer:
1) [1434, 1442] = 93.2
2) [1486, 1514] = 80.6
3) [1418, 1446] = 46.8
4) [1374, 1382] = 90.1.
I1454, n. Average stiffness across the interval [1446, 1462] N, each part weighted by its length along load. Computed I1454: 92.4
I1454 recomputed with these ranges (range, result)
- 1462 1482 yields 94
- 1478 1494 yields 90.5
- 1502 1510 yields 88.7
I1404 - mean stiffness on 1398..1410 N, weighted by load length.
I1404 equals 100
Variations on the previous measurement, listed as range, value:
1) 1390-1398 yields 100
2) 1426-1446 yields 95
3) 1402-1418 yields 96.2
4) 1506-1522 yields 84.4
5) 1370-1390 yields 92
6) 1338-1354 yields 94.9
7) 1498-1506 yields 87.8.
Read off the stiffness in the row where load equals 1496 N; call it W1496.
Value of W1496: 92.2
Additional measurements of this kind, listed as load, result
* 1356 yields 83.8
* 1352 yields 94.6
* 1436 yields 93.2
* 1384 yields 93.1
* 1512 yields 80.6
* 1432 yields 103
